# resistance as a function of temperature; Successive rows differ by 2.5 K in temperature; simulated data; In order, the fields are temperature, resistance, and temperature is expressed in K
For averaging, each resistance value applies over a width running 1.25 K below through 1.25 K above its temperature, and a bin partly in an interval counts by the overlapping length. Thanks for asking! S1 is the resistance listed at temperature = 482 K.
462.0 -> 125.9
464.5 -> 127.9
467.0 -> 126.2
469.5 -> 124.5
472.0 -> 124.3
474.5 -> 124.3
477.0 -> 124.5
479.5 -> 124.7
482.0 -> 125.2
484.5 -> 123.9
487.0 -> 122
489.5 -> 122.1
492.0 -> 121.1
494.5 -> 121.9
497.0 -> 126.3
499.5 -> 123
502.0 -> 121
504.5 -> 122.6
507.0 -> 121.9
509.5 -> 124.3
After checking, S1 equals 125.2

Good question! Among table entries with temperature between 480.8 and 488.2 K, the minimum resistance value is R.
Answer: 122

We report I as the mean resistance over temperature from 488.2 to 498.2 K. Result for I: 123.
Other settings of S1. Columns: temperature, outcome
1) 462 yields 125.9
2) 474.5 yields 124.3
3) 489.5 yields 122.1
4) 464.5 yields 127.9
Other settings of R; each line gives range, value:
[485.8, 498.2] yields 121.1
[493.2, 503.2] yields 121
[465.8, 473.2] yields 124.3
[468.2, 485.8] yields 123.9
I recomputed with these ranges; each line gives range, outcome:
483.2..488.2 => 123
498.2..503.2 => 122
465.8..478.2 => 125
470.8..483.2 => 125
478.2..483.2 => 125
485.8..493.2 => 122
